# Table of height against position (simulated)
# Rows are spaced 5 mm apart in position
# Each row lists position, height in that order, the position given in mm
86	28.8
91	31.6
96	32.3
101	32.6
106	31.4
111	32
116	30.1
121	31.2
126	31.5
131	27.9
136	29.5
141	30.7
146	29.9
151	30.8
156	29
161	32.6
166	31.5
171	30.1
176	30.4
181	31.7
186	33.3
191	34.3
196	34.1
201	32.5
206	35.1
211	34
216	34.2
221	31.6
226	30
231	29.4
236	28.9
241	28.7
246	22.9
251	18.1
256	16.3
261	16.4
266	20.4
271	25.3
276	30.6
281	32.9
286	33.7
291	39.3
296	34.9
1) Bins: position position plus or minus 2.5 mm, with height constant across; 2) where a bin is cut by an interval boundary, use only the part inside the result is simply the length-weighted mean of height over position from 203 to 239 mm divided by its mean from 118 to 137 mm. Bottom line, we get 1.1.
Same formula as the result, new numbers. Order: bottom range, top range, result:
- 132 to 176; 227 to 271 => 0.76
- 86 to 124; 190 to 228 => 1.06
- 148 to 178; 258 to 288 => 0.85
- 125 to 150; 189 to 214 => 1.14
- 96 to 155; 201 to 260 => 0.91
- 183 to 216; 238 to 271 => 0.62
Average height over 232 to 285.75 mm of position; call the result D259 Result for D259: 24.6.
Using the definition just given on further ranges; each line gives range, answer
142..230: 32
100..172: 30.7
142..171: 30.7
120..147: 30.1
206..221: 33.9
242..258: 20.1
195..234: 32.5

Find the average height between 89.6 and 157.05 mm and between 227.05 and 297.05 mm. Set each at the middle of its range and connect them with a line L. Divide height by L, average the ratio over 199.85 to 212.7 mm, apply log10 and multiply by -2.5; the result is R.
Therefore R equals -0.194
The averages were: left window 30.8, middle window 34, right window 26.9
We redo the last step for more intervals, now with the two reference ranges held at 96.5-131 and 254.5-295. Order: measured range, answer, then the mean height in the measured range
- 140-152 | 0.00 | 30.4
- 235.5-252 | 0.14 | 24.7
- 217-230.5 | -0.08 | 31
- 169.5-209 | -0.12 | 32.8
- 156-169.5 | -0.04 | 31.3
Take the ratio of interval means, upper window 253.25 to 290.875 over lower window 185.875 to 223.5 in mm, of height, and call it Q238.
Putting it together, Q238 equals 0.8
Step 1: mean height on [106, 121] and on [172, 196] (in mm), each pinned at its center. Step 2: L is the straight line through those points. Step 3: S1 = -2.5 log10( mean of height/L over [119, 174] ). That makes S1 0.05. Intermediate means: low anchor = 31.1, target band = 30.4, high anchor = 32.5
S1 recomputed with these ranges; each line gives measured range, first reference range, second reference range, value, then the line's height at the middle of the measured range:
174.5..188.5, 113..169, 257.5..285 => -0.110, 28.8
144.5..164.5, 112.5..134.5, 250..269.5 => -0.120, 27.5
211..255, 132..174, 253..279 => -0.140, 24.4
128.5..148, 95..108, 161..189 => 0.083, 31.8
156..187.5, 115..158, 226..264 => -0.127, 27.9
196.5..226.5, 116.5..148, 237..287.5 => -0.236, 26.7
